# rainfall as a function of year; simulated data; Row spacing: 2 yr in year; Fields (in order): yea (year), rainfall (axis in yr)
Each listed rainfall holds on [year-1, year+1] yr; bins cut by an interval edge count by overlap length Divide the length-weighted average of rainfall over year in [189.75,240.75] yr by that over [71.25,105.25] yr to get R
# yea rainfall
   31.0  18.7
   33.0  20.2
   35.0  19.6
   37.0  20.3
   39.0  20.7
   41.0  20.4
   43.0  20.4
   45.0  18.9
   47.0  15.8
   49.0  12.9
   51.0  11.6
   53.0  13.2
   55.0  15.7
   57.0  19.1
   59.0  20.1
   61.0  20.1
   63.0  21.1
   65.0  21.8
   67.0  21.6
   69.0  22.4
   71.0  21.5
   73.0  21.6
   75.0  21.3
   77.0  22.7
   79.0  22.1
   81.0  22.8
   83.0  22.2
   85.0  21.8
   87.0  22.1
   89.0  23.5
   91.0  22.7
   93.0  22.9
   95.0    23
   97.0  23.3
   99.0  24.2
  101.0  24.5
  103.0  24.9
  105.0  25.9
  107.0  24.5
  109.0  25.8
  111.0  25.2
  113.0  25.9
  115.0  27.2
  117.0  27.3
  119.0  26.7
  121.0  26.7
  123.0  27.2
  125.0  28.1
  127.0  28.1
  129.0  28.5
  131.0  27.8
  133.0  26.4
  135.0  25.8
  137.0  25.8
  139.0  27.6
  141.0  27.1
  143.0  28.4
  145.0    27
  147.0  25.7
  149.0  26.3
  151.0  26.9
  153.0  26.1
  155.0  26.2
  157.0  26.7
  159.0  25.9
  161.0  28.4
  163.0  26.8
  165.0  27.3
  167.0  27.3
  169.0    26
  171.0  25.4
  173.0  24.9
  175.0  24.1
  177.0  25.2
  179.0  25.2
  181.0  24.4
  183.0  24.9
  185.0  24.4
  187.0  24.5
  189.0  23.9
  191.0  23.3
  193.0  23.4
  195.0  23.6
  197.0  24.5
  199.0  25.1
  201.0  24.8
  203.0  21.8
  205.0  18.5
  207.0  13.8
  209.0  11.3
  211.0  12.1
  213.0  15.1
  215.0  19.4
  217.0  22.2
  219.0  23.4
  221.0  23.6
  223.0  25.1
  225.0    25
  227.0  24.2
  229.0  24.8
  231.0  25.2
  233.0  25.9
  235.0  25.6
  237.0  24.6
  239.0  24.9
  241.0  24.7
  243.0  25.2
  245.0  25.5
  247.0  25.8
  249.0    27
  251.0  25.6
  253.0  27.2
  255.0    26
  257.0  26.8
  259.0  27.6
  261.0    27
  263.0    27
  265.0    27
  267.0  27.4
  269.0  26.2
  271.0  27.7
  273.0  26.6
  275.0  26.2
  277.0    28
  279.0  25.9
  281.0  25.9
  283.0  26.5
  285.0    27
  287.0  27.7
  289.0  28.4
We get 0.96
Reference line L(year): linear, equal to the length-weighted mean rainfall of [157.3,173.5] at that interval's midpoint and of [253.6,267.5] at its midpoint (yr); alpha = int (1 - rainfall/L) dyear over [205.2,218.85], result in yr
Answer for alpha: 5.3 yr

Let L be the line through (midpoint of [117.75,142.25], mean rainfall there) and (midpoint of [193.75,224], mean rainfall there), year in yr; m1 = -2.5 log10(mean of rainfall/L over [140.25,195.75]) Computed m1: -0.08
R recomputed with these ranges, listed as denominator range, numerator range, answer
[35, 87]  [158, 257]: 1.21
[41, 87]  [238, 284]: 1.34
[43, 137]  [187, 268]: 1.04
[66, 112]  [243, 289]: 1.15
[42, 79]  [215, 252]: 1.30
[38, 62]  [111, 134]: 1.56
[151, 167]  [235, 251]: 0.95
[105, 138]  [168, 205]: 0.91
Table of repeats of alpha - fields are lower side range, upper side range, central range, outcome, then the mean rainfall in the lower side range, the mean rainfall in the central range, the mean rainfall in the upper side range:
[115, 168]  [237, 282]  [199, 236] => 7.3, 27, 21.3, 26.4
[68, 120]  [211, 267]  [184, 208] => 1.7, 23.8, 22.6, 24.7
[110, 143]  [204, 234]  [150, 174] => -1.9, 27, 26.5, 20.6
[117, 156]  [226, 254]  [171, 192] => 1.4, 27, 24.5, 25.4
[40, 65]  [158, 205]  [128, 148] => -4.1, 17.6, 27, 24.9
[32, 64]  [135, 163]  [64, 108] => -3.1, 18.1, 22.9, 26.7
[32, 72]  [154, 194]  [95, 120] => -4.0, 18.9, 25.4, 25.4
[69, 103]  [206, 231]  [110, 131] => -4.8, 22.7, 27.1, 20.2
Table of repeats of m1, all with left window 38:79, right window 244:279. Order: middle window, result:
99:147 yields -0.22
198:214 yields 0.35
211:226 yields 0.18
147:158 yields -0.16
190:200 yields 0.01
